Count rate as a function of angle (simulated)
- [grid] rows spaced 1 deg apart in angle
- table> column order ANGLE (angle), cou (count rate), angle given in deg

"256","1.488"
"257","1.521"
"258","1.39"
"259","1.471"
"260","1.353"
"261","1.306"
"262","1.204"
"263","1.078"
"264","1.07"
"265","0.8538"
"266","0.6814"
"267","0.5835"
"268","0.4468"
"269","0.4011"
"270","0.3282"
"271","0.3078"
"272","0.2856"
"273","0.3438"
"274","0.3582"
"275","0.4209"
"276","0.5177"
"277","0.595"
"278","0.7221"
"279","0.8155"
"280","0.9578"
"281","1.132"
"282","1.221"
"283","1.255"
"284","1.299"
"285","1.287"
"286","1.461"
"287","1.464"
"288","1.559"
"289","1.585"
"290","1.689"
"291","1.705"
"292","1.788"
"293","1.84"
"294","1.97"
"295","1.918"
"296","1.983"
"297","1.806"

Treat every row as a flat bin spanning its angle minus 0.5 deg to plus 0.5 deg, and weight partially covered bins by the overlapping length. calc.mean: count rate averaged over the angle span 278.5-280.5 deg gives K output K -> 0.887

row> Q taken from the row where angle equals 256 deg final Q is 1.488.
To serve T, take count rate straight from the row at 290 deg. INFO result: 1.689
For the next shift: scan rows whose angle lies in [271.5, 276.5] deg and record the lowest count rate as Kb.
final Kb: 0.2856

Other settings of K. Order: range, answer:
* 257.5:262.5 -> 1.34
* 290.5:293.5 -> 1.78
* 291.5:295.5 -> 1.88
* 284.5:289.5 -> 1.47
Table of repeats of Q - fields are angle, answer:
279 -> 0.8155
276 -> 0.5177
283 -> 1.255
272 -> 0.2856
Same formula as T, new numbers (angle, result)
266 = 0.6814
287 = 1.464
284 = 1.299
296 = 1.983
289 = 1.585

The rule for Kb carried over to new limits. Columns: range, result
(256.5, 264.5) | 1.07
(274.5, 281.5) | 0.4209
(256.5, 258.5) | 1.39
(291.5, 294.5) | 1.788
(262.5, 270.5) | 0.3282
